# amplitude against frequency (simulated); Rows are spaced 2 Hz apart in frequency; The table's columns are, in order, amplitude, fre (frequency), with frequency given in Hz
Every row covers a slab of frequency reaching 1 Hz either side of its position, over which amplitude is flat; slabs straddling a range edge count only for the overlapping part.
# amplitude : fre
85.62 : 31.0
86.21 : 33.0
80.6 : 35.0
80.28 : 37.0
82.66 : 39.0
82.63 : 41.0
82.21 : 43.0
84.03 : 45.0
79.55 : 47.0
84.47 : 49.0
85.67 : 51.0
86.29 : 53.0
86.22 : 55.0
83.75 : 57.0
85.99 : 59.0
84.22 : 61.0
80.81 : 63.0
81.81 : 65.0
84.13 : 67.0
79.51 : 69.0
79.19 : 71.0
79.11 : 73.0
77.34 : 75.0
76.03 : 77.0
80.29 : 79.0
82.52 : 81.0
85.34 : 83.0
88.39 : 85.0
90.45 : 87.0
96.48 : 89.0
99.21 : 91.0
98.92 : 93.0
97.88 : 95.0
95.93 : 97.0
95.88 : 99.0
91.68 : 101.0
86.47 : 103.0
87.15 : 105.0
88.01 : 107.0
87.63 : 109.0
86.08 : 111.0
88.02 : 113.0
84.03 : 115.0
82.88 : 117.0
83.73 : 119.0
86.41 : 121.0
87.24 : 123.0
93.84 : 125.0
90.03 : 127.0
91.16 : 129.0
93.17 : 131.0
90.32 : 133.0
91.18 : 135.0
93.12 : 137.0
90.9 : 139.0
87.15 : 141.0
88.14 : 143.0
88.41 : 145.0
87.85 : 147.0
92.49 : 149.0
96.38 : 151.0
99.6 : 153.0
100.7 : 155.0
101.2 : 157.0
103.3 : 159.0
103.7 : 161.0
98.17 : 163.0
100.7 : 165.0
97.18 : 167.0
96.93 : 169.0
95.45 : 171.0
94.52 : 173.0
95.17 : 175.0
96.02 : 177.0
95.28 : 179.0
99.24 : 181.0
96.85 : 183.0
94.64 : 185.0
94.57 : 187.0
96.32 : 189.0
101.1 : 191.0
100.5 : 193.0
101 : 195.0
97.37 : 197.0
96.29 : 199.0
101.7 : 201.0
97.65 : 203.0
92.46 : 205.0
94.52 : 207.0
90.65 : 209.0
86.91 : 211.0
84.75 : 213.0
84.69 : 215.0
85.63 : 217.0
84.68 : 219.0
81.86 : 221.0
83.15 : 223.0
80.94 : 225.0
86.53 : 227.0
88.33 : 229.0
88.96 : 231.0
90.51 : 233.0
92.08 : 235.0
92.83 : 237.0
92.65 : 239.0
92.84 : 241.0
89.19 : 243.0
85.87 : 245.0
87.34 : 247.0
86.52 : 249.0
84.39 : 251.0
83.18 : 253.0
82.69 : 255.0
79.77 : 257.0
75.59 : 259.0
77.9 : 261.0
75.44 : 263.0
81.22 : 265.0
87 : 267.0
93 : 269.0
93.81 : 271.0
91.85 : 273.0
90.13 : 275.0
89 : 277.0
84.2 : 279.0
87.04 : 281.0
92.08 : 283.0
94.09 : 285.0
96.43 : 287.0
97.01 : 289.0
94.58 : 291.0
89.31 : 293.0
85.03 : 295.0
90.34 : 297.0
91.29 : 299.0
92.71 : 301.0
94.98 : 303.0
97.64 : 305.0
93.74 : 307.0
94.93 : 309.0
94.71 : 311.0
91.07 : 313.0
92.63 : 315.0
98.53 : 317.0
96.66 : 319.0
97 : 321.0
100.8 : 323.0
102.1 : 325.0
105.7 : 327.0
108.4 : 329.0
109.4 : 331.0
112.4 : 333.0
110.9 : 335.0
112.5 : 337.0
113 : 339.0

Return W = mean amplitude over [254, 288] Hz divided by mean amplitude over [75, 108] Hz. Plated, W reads 1.0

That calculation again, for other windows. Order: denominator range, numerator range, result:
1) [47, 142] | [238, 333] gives 1.05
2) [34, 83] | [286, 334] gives 1.18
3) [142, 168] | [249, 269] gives 0.84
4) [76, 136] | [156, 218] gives 1.08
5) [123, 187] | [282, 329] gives 1.00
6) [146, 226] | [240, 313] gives 0.94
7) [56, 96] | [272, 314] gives 1.08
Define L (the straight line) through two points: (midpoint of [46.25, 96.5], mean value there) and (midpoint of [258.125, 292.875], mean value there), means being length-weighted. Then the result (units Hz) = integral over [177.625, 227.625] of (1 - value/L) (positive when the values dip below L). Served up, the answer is -2.9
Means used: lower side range 85.5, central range 92.4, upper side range 88.3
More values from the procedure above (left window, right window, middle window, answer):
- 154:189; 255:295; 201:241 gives 1.77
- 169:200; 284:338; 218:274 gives 6.53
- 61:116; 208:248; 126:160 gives -2.37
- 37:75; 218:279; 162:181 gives -2.67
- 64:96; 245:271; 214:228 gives 0.00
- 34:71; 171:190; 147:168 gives -1.19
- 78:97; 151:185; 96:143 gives 2.42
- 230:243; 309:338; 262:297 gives 2.61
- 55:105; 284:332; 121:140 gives -0.46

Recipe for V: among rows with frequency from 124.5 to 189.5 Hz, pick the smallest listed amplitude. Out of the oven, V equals 87.15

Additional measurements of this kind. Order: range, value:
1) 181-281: 75.44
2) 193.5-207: 92.46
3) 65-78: 76.03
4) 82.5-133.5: 82.88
